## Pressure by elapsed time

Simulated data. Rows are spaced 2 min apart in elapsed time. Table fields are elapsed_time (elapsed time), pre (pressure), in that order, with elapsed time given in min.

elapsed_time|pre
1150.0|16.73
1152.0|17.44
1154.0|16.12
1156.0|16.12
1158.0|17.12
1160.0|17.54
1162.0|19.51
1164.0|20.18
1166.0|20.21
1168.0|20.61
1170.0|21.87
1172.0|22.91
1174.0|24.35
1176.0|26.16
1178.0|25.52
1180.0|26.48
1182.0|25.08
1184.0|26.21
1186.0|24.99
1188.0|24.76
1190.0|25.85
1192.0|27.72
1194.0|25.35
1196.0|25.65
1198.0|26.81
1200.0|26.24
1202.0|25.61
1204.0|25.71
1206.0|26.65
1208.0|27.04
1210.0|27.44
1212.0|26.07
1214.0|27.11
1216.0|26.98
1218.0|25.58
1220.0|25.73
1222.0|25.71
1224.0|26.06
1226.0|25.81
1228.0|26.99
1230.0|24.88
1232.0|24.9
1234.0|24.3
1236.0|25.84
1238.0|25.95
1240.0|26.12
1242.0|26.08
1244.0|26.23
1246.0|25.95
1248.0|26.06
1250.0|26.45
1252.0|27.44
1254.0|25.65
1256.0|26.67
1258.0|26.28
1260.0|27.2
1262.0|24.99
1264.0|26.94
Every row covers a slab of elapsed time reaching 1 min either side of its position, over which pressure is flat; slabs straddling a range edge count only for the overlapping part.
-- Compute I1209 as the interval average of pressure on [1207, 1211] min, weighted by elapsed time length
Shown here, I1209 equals 27.2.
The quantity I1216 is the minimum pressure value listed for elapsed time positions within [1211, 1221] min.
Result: 25.58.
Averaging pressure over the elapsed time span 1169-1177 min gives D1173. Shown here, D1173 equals 23.8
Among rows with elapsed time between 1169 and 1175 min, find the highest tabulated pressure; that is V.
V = 24.35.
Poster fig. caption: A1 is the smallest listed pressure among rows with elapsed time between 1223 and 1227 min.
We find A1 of 25.81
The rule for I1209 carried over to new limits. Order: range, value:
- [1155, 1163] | 17.6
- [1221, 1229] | 26.1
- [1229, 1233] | 24.9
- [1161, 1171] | 20.5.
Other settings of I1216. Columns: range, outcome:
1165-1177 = 20.21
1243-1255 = 25.65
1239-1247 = 25.95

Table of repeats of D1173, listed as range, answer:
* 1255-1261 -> 26.7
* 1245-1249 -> 26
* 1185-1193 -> 25.8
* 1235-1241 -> 26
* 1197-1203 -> 26.2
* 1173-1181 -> 25.6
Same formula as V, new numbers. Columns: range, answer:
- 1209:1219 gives 27.44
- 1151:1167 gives 20.21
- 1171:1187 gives 26.48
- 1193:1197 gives 25.65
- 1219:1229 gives 26.99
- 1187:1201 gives 27.72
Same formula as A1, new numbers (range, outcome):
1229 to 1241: 24.3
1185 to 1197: 24.76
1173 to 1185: 24.35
